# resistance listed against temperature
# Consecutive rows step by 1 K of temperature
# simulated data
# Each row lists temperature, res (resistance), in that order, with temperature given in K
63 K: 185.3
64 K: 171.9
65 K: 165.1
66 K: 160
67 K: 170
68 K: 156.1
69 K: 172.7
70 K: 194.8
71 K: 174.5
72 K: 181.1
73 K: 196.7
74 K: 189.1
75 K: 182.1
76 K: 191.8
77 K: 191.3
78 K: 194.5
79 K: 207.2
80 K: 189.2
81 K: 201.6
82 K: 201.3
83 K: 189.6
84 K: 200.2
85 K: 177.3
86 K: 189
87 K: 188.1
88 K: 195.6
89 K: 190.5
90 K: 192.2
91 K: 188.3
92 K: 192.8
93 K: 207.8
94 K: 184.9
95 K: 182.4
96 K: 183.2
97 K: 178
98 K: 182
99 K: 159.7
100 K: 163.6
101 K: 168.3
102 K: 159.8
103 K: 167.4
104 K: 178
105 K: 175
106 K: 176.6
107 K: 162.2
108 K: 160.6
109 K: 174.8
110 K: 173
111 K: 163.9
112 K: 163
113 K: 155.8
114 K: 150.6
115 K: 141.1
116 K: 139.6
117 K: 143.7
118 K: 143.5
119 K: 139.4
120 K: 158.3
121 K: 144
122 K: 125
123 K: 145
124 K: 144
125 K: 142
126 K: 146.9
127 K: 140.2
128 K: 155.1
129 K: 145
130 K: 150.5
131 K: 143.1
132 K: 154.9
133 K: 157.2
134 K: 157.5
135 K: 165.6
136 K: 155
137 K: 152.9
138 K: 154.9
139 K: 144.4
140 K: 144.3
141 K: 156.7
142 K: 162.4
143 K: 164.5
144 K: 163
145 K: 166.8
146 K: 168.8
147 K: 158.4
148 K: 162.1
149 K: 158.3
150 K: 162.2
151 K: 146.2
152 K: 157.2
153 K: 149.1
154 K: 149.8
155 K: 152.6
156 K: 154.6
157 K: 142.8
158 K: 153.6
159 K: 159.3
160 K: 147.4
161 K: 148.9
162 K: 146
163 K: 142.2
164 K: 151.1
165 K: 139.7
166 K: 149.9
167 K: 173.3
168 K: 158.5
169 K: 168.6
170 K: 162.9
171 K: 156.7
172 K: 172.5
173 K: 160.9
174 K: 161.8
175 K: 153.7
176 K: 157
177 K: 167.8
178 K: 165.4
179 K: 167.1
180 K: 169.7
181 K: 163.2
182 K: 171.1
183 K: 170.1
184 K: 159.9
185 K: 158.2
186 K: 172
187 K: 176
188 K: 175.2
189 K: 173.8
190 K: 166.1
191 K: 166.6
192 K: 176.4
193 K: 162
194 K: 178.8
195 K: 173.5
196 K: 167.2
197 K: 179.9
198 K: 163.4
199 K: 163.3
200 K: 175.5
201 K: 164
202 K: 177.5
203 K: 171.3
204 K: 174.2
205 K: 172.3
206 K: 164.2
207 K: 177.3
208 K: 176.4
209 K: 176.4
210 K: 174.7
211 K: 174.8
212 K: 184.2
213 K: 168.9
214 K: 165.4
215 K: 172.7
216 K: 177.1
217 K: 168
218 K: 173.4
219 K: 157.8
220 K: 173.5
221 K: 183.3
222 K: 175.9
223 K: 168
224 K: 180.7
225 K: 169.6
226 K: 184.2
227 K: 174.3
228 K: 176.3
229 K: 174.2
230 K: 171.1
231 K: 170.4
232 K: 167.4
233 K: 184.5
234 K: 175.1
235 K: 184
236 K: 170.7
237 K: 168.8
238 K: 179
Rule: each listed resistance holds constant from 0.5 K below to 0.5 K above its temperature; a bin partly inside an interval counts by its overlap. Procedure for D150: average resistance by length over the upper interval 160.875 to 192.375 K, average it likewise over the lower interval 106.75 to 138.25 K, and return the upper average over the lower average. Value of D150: 1.07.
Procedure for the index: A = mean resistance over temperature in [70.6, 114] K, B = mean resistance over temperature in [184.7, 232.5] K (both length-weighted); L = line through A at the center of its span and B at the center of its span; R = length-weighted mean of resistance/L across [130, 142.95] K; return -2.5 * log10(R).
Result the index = 0.16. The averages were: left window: 182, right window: 172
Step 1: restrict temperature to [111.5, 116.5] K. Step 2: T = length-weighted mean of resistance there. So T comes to 150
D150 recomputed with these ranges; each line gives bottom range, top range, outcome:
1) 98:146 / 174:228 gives 1.10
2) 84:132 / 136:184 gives 0.96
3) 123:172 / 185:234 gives 1.12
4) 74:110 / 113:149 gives 0.82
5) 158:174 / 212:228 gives 1.11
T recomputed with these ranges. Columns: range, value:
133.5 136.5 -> 159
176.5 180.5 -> 168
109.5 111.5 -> 168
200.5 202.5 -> 171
